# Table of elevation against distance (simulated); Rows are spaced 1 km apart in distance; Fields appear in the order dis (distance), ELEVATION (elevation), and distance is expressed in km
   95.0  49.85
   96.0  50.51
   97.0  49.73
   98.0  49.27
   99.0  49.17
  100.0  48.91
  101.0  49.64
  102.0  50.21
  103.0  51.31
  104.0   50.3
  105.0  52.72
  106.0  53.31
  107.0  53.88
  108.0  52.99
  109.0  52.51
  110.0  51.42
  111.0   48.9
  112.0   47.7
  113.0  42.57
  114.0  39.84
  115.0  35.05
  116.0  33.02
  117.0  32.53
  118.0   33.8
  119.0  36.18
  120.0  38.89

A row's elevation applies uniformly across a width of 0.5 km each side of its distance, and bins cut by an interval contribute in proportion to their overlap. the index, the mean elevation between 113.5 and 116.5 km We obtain 36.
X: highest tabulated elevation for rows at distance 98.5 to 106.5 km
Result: 53.31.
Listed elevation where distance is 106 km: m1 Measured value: 53.31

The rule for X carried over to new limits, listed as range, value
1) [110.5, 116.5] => 48.9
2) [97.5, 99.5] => 49.27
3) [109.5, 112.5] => 51.42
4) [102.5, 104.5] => 51.31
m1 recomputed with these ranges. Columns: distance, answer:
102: 50.21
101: 49.64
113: 42.57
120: 38.89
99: 49.17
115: 35.05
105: 52.72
